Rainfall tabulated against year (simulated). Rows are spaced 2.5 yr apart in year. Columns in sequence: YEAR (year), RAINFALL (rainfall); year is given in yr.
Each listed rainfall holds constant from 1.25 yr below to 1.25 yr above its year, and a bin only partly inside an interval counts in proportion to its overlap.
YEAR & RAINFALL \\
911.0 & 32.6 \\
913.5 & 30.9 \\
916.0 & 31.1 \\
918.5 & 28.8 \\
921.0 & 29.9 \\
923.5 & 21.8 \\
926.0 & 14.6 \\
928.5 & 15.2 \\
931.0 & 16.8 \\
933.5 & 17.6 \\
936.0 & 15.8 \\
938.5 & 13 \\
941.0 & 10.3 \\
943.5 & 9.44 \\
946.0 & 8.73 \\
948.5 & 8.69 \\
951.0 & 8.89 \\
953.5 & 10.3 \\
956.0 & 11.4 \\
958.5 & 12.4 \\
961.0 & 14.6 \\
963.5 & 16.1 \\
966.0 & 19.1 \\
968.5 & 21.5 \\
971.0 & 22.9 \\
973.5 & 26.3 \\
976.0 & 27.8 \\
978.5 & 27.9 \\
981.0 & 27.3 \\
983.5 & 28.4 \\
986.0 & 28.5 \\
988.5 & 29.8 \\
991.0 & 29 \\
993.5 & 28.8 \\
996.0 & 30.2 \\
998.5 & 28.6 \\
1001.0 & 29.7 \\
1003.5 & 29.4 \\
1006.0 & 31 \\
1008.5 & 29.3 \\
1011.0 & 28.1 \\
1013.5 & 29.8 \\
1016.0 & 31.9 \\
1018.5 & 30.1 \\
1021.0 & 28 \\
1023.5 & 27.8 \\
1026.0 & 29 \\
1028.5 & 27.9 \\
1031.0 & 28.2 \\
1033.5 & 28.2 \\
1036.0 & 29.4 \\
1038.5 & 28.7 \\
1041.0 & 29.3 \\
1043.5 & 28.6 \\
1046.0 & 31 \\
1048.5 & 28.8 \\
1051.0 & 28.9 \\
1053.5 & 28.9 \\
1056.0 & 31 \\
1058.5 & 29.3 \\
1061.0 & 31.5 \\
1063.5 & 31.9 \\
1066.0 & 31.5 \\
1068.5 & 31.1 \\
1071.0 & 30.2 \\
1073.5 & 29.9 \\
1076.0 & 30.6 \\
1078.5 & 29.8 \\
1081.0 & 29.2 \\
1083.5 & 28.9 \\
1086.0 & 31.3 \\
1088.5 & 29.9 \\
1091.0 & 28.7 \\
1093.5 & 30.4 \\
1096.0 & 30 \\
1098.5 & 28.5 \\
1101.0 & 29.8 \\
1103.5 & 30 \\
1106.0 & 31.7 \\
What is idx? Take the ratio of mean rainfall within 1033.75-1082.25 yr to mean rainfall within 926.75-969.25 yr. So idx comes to 2.23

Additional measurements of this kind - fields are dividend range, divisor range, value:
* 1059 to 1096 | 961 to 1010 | 1.14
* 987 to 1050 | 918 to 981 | 1.69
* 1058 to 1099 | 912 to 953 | 1.72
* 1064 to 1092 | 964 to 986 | 1.20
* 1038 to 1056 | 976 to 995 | 1.03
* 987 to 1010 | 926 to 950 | 2.29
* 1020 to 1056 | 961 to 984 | 1.23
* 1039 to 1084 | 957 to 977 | 1.51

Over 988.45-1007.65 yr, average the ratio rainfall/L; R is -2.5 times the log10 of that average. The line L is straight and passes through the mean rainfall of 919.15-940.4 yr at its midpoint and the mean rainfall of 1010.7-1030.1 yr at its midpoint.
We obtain -0.12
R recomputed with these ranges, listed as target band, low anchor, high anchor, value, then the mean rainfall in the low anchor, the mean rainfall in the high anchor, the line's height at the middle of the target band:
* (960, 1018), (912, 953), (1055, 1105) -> -0.19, 17.6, 30.2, 22.4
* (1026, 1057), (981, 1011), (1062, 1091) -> 0.03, 29.2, 30.3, 29.8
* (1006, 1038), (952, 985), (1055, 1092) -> -0.14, 20.4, 30.3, 25.5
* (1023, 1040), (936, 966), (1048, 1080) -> -0.14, 11.8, 30.3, 25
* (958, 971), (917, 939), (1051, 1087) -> 0.27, 19.6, 30.3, 22.4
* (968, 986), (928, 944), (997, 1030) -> -0.19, 14.2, 29.3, 22.2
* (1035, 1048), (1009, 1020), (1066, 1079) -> 0.03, 29.9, 30.5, 30.2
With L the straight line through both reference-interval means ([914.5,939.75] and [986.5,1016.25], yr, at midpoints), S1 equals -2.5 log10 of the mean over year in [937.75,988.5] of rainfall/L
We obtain 0.38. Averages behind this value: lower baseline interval 20.6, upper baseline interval 29.5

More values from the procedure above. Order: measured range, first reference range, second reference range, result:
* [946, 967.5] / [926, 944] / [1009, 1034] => 0.401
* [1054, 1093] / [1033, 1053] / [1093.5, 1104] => -0.032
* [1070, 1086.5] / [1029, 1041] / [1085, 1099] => -0.013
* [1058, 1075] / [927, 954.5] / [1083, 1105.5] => -0.159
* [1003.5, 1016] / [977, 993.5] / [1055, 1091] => -0.028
